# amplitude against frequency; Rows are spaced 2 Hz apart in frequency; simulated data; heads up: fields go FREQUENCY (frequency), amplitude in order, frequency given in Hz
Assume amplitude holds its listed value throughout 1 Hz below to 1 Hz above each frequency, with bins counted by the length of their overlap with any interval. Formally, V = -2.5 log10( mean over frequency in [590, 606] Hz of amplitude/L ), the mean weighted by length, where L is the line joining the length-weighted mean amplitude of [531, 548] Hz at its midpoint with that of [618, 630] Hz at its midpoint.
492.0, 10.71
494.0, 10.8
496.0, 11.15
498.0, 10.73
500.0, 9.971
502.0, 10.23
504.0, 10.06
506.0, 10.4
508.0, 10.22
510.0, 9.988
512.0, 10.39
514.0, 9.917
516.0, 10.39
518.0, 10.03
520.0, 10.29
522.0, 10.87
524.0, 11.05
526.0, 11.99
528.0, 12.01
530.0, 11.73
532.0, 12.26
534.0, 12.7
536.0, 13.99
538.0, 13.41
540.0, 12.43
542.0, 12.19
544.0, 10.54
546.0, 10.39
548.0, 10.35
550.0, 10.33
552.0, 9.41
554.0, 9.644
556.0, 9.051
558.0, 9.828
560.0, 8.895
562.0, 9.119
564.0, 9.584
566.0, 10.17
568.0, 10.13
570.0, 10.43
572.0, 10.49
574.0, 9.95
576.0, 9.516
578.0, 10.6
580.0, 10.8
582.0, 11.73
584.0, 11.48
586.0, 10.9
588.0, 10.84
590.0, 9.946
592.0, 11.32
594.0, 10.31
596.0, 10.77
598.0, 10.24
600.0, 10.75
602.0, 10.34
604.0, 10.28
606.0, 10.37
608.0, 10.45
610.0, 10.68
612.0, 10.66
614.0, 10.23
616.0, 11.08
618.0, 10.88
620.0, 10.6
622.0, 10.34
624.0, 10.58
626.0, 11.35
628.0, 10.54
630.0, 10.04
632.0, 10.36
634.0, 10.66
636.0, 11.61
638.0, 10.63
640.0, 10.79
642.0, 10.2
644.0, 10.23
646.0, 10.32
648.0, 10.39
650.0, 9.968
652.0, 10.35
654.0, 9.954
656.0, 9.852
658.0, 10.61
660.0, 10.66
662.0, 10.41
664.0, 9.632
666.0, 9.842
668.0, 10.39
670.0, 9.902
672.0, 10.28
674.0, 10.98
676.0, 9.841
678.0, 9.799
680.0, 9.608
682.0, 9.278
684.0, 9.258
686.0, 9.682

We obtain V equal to 0.06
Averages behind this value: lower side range 12.1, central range 10.5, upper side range 10.6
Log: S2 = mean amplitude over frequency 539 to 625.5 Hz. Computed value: 10.4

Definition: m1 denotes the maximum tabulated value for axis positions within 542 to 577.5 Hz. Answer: 12.19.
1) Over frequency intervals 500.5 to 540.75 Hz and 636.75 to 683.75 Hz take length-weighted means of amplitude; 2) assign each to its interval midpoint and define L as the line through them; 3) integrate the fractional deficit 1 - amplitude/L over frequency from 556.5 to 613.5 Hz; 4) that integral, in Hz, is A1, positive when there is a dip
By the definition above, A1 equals 1.86 Hz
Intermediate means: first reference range 11.2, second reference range 10.2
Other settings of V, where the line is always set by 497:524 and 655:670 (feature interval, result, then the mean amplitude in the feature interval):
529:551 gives -0.155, 11.8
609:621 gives -0.049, 10.7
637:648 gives -0.025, 10.4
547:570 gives 0.059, 9.72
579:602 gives -0.059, 10.8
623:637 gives -0.055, 10.7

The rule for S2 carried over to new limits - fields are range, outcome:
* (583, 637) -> 10.7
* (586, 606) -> 10.5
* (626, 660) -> 10.4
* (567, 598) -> 10.6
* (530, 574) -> 10.7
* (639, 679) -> 10.2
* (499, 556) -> 10.9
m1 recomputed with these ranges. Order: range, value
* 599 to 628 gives 11.35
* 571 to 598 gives 11.73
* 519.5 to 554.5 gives 13.99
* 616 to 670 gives 11.61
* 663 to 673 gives 10.39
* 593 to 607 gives 10.77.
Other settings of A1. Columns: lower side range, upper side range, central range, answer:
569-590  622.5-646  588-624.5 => 0.3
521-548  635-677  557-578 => 3.0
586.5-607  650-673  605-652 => -1.0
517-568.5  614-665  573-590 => 0.0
